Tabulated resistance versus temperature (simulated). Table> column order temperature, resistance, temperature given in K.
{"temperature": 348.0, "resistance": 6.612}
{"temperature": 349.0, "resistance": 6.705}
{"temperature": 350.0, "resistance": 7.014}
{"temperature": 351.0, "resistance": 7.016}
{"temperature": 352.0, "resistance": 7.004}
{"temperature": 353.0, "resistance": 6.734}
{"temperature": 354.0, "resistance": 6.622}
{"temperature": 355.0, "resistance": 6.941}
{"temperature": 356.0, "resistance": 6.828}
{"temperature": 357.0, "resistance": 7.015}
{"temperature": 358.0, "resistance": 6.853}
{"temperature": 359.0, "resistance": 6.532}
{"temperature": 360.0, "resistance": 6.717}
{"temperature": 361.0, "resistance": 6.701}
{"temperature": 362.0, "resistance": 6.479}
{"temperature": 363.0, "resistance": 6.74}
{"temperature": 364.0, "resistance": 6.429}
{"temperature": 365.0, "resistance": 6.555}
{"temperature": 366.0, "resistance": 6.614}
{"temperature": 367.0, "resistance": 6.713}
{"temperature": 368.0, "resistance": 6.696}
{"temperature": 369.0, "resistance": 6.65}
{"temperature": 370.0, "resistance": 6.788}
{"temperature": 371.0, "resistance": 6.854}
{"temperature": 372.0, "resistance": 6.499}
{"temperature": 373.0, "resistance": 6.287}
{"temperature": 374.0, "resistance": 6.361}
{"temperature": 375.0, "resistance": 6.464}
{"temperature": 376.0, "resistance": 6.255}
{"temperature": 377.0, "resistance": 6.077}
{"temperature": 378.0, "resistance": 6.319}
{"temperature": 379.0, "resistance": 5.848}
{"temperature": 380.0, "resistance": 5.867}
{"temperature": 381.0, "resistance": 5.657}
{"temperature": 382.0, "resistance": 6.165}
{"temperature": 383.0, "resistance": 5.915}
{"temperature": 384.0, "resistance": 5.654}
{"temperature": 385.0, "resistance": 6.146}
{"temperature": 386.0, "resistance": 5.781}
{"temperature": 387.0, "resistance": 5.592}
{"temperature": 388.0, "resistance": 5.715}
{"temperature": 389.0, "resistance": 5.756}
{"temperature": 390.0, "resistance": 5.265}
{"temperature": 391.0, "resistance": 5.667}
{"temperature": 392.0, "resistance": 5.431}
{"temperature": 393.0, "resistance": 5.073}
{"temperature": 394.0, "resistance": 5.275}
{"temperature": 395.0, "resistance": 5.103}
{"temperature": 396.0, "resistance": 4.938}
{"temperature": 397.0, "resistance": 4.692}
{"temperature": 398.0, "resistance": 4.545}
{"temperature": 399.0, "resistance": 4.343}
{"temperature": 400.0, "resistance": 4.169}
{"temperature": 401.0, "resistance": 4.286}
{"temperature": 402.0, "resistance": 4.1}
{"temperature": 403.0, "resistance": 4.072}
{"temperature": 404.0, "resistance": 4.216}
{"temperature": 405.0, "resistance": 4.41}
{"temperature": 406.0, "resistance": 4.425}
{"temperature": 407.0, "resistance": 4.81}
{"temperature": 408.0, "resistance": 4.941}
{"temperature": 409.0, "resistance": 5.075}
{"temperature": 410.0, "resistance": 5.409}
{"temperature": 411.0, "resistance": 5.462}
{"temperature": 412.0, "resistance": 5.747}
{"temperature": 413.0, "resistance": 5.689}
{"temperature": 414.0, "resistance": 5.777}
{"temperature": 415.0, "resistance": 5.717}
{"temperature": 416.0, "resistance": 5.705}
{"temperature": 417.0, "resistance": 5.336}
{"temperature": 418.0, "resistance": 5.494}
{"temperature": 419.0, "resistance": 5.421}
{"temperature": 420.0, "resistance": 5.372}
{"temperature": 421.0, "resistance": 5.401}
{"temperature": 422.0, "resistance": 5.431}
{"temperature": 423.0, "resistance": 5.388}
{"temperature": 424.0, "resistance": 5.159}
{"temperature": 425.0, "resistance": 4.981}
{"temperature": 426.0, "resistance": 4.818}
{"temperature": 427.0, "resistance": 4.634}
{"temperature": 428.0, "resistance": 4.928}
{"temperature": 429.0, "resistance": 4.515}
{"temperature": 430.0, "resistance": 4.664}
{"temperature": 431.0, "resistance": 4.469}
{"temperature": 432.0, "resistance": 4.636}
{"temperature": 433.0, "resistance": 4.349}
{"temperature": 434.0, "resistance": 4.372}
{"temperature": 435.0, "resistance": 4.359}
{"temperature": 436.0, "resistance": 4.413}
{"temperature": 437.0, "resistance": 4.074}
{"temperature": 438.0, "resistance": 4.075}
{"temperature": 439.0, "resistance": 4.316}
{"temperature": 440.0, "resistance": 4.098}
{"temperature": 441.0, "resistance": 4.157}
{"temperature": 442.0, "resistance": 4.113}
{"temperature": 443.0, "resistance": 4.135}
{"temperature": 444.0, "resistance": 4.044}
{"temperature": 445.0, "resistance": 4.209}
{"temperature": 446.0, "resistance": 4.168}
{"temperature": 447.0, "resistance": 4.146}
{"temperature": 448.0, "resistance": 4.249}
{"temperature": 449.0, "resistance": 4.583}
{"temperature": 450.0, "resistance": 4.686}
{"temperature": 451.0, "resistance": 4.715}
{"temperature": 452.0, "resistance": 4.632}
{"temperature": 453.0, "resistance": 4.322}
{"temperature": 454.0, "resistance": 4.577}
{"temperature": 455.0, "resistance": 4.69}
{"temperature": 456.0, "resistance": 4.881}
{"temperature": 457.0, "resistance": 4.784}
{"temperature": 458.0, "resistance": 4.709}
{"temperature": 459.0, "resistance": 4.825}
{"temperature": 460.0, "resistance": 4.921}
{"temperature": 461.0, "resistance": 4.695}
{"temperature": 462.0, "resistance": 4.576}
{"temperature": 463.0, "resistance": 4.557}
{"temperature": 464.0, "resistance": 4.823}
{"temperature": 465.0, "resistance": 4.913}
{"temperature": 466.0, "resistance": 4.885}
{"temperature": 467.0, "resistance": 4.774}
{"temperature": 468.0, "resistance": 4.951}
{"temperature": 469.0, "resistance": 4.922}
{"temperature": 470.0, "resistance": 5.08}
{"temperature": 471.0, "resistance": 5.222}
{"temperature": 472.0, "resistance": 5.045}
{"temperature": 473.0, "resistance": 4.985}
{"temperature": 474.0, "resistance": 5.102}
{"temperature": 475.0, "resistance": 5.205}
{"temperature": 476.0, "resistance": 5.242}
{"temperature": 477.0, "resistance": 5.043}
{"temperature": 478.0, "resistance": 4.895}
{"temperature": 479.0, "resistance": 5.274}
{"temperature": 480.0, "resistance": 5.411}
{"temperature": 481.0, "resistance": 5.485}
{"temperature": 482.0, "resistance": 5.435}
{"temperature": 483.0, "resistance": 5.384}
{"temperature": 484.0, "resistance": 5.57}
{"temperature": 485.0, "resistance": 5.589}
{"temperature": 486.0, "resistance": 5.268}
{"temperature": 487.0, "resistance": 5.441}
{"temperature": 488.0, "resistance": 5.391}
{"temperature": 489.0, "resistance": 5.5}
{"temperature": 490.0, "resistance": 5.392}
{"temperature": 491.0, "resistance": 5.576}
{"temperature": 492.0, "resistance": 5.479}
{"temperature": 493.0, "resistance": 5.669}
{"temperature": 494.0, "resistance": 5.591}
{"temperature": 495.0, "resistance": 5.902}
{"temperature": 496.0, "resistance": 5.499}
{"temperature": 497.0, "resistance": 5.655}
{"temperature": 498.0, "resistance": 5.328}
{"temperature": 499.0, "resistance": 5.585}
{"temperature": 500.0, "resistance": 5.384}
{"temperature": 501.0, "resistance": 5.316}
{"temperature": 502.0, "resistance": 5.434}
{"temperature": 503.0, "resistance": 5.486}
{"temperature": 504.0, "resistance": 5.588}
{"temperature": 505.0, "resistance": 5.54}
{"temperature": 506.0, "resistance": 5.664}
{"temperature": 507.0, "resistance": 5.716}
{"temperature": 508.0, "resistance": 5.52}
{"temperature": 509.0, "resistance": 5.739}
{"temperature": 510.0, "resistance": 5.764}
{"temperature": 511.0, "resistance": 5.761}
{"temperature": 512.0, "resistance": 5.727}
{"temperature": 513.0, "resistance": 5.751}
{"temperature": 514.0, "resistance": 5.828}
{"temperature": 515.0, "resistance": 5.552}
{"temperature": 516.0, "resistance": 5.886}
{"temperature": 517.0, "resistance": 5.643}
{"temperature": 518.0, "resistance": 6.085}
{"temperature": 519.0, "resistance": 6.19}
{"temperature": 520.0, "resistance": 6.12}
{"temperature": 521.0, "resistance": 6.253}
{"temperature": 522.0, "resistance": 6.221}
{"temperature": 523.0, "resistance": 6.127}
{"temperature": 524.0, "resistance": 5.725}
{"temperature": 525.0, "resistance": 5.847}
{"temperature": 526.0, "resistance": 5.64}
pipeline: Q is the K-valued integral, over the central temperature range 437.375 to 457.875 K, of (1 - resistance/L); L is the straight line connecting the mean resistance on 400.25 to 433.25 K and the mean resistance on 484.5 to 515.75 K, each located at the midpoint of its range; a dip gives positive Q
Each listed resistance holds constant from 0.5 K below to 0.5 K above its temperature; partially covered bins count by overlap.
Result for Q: 3.3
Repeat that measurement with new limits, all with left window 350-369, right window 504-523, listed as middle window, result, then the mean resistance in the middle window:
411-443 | 7.4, 4.89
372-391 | 1.9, 5.96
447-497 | 8.3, 5.06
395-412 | 4.8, 4.67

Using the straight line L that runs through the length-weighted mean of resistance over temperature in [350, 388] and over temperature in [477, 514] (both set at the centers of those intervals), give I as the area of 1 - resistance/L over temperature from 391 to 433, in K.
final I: 7.9 K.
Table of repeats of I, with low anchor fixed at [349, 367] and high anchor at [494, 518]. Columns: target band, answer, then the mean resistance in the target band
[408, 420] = 1.6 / 5.5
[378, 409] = 6.4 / 5.15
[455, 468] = 2.6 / 4.78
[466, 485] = 2.2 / 5.17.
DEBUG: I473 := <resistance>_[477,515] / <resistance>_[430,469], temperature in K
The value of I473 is 1.2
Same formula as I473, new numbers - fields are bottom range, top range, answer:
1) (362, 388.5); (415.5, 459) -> 0.74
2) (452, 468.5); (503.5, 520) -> 1.22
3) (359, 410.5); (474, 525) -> 0.99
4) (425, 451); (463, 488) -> 1.18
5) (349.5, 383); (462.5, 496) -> 0.80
